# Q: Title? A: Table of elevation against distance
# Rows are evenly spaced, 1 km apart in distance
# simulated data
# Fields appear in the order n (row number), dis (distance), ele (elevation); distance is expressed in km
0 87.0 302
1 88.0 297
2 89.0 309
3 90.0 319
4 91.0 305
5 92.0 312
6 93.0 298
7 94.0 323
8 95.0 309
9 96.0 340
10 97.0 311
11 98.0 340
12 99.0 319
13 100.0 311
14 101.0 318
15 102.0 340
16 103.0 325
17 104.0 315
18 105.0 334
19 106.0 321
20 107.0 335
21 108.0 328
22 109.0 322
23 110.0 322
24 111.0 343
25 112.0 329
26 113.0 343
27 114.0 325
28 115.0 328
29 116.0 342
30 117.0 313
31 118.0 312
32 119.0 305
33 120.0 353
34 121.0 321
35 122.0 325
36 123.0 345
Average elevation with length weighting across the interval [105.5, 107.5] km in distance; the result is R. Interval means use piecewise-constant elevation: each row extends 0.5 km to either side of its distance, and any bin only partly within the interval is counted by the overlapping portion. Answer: 328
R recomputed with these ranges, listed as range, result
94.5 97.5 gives 320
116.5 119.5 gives 310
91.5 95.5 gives 310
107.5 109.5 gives 325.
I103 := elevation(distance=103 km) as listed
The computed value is 325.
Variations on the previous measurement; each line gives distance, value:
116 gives 342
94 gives 323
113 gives 343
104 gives 315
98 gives 340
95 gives 309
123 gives 345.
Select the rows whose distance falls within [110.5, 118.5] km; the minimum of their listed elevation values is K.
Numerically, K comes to 312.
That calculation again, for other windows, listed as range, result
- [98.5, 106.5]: 311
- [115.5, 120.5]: 305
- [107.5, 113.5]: 322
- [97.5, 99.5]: 319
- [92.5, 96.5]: 298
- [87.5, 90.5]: 297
